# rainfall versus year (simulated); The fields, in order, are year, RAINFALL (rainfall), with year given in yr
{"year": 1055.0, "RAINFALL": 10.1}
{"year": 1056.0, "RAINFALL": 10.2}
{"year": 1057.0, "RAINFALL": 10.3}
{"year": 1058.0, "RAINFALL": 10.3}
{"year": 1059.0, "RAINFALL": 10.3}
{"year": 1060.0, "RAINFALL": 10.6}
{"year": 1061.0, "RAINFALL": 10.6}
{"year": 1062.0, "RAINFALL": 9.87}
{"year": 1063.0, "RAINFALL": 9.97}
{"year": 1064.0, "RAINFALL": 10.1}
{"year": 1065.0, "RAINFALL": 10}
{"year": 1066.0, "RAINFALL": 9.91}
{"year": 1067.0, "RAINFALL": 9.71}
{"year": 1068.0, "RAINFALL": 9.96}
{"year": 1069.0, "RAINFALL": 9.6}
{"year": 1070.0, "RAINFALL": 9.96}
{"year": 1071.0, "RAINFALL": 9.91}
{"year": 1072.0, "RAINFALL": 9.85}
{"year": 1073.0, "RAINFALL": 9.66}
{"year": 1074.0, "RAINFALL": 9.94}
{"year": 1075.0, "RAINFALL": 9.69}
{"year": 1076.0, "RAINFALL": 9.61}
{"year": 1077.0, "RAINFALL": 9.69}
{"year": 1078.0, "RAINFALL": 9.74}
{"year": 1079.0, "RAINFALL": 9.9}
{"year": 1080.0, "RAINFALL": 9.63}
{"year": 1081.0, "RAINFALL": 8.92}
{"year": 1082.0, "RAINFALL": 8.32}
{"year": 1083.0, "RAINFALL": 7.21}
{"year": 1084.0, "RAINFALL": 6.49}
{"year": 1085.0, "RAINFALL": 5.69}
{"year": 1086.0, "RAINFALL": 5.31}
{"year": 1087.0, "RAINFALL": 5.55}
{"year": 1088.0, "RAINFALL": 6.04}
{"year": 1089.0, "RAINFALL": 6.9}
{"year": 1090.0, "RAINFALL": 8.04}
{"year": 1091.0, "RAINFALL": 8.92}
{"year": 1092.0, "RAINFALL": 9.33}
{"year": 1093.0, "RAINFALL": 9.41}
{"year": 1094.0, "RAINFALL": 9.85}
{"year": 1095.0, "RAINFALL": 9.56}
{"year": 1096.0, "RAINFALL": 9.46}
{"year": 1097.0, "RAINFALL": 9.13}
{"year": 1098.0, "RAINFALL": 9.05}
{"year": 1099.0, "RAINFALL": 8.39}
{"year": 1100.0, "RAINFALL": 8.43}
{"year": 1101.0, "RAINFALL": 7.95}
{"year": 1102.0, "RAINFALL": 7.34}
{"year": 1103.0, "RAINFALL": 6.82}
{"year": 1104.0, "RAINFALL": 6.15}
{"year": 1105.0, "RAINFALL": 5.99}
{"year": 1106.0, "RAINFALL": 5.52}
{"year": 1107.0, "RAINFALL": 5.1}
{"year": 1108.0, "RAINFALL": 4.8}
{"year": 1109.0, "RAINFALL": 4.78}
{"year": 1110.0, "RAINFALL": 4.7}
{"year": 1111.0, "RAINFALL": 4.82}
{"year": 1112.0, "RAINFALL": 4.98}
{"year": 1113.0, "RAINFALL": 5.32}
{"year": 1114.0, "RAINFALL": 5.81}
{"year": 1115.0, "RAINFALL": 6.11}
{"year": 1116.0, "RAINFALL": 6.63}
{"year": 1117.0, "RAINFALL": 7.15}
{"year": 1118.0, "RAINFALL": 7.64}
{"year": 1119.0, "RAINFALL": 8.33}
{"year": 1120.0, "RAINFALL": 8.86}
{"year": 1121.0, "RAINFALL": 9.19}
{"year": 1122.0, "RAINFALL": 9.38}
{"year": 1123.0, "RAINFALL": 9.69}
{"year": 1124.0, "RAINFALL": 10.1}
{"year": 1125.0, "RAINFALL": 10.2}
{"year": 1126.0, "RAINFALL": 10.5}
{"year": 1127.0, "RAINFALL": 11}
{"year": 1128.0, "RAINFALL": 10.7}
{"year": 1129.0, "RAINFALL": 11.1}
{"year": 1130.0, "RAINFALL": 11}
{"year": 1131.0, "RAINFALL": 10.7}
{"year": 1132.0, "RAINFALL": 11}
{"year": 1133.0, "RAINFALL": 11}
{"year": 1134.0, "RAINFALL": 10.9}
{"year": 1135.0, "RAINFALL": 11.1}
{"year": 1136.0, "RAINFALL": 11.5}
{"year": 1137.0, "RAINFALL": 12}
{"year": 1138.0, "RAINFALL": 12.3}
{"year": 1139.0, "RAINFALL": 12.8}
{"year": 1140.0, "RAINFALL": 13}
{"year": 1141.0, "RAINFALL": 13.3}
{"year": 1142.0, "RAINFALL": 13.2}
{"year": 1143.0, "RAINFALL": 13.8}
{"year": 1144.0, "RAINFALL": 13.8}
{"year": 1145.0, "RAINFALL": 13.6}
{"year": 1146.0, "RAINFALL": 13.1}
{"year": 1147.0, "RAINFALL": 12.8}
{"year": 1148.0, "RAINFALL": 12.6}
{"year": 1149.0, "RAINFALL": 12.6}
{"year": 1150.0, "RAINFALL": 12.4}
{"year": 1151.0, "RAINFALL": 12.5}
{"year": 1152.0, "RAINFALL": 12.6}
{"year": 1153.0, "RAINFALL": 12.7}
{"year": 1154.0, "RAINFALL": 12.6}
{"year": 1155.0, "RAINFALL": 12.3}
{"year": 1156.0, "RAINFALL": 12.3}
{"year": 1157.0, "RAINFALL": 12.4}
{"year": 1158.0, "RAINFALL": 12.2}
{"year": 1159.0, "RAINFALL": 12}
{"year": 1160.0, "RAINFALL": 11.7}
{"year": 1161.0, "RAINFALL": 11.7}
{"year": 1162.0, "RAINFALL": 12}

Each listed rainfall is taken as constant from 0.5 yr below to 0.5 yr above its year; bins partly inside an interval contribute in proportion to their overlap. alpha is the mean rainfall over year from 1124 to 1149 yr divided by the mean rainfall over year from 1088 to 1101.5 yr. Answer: 1.4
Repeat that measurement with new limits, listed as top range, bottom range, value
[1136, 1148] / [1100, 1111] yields 2.17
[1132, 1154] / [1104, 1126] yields 1.80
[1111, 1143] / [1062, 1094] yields 1.12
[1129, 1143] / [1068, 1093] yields 1.39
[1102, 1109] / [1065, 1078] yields 0.59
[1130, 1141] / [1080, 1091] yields 1.65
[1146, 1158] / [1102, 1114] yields 2.30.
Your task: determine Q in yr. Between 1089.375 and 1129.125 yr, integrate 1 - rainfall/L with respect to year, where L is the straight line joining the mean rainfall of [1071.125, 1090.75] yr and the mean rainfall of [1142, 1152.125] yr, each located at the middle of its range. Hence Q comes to 9.21 yr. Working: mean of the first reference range 8.26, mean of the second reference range 13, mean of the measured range 7.87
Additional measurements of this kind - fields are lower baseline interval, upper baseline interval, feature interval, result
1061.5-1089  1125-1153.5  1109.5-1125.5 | 5.2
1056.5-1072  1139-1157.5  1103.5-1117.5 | 7.3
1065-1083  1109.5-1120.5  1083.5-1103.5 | 0.3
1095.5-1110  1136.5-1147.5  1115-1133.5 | 1.4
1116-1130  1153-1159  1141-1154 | -1.5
